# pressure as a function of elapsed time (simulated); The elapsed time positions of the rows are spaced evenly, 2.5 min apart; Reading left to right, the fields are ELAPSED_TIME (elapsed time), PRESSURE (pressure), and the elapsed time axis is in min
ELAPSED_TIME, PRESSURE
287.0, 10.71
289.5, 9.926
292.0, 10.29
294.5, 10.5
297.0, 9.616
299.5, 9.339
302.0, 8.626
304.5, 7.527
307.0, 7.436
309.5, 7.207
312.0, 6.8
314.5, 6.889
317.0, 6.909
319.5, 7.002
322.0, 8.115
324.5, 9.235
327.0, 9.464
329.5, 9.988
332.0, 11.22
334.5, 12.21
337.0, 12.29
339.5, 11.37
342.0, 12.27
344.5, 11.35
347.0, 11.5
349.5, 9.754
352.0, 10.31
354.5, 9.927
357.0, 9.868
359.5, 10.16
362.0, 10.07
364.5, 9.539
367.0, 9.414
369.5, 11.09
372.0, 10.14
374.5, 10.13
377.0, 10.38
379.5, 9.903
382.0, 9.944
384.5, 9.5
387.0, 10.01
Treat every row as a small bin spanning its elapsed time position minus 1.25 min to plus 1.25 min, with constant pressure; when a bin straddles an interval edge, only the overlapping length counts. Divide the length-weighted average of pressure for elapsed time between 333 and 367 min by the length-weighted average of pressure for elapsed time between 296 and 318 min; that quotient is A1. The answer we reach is 1.4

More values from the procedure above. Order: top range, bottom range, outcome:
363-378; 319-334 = 1.07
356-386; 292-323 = 1.24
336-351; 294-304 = 1.23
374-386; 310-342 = 1.06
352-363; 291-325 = 1.22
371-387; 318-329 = 1.17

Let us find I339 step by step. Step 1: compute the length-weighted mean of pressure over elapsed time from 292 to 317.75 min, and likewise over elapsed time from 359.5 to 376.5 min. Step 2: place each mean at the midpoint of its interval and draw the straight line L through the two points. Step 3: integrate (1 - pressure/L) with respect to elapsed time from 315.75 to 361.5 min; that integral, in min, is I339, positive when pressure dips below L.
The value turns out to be -4.6 min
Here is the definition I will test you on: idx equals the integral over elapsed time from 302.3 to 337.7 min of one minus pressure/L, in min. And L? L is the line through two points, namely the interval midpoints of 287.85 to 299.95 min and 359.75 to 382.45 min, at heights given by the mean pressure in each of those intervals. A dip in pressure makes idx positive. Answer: 4.77 min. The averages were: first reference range 10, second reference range 10.1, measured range 8.68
